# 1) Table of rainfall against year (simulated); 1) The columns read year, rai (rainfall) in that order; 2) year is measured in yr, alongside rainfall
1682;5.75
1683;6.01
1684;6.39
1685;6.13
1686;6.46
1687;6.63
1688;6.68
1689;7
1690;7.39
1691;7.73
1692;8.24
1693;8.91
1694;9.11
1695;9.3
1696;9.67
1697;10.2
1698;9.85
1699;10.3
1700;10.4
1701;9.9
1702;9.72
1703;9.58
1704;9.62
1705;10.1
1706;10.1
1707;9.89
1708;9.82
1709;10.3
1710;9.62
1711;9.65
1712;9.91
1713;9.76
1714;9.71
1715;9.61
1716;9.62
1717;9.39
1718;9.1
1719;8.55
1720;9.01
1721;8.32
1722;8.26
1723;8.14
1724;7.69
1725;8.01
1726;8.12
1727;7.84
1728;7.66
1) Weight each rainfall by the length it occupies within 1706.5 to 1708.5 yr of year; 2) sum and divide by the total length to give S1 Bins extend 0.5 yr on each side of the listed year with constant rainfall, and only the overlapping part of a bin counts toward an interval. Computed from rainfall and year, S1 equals 9.86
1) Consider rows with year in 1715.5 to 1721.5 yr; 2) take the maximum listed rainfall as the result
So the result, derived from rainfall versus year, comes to 9.62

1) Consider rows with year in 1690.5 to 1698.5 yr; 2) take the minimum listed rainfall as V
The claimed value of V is 7.73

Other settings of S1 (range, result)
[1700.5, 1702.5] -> 9.81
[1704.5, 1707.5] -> 10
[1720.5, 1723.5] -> 8.24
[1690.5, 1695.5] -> 8.66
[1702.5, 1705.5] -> 9.77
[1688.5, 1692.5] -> 7.59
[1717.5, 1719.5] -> 8.82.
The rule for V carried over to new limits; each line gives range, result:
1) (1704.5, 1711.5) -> 9.62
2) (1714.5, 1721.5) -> 8.32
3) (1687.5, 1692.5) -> 6.68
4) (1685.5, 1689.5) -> 6.46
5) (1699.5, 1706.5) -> 9.58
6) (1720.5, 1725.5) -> 7.69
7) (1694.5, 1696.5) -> 9.3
